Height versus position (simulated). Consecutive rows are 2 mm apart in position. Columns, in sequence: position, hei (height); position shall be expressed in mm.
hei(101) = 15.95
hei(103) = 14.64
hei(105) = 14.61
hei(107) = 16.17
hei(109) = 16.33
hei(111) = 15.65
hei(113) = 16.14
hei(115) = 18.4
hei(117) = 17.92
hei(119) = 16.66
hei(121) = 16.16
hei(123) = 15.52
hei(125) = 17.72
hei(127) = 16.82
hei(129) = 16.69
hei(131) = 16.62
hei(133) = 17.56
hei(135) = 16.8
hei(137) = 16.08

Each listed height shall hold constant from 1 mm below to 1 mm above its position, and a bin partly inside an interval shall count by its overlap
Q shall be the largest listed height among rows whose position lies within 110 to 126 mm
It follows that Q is 18.4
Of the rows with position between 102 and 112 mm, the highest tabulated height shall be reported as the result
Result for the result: 16.33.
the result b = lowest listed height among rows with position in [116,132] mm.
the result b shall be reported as 15.52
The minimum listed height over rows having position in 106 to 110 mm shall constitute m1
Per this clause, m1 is 16.17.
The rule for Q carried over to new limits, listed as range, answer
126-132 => 16.82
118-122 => 16.66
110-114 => 16.14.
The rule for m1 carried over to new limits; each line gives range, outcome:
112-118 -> 16.14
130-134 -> 16.62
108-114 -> 15.65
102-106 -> 14.61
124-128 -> 16.82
